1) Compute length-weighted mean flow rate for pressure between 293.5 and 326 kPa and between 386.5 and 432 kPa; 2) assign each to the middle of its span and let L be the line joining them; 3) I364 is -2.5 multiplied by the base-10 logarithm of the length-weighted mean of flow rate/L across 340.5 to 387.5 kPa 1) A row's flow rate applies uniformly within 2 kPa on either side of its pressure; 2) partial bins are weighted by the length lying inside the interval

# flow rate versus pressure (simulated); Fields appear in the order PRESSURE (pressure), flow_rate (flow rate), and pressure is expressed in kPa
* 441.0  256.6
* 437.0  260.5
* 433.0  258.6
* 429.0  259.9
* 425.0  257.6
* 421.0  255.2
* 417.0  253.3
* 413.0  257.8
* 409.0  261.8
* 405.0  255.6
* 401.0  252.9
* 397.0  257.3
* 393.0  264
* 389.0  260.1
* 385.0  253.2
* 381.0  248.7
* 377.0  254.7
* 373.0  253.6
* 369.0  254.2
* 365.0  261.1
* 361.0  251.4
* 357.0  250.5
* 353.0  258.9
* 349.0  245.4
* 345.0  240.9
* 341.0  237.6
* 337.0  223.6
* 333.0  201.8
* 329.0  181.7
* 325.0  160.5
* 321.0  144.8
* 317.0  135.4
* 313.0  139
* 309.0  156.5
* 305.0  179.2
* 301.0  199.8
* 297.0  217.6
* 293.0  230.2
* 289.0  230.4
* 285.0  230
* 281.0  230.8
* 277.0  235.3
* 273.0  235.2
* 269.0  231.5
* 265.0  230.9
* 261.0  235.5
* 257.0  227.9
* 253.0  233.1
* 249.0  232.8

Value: -0.16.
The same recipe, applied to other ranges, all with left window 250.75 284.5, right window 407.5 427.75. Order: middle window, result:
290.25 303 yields 0.10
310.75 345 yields 0.32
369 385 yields -0.01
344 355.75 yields -0.01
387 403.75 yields -0.02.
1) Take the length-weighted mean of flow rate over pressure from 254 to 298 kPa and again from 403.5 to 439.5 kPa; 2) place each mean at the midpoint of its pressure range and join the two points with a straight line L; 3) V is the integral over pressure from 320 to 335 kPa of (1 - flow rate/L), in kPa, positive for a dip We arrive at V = 4.1 kPa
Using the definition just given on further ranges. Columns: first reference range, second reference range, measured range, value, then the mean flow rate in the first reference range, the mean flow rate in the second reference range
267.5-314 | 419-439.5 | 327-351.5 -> 0.6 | 211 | 258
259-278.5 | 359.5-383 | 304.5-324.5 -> 7.7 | 234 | 254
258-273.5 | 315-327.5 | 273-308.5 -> -4.1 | 233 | 148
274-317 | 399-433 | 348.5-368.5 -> -2.0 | 202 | 257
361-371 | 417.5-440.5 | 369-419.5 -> 0.2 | 256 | 258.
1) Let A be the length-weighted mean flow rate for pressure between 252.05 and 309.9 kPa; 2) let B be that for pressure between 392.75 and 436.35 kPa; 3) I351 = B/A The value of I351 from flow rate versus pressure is 1.2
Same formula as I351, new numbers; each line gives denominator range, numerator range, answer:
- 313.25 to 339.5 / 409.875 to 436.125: 1.48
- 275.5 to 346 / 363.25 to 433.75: 1.30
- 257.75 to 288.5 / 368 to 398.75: 1.10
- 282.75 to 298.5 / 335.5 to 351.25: 1.05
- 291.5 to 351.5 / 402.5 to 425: 1.33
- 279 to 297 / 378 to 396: 1.12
